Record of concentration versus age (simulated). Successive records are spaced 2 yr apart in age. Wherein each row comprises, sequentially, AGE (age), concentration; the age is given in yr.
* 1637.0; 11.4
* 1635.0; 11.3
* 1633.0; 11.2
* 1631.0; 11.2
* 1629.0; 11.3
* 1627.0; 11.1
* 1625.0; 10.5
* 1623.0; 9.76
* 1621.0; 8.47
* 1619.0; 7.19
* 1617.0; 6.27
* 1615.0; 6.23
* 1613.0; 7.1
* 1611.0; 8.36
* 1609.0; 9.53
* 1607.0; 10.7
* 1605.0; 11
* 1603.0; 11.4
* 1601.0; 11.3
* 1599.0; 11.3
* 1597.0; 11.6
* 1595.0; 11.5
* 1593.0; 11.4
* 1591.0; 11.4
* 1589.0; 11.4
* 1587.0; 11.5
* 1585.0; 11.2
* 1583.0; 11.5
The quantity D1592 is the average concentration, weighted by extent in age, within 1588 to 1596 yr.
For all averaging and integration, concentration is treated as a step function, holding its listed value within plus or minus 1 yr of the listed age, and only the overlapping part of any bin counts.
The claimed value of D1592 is 11.4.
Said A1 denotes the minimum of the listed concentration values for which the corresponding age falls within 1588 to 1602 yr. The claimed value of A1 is 11.3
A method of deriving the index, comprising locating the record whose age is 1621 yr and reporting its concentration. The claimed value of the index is 8.47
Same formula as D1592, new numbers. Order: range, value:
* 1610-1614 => 7.73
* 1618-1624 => 8.47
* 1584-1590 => 11.4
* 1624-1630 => 11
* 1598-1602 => 11.3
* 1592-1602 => 11.4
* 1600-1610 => 10.8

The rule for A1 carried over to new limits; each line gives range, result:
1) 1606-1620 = 6.23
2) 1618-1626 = 7.19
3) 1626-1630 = 11.1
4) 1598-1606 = 11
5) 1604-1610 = 9.53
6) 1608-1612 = 8.36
